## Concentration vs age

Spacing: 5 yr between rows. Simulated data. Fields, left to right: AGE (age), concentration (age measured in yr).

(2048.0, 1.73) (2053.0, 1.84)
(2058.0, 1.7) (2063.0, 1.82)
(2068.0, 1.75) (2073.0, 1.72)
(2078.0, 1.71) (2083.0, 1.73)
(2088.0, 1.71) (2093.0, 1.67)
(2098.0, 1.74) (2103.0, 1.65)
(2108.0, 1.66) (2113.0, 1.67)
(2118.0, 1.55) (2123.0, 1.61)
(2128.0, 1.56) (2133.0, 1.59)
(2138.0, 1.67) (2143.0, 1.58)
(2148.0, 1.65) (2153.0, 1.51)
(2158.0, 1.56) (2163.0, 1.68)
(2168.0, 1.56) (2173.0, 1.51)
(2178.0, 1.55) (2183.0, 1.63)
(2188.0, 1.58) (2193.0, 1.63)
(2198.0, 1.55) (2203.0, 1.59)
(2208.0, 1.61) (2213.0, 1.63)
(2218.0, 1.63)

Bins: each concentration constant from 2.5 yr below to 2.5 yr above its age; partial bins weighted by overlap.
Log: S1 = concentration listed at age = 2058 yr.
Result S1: 1.7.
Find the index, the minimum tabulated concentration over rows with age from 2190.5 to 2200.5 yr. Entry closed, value 1.55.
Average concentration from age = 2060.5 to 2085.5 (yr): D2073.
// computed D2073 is 1.75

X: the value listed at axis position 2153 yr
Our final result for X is 1.51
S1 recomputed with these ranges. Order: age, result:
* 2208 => 1.61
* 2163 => 1.68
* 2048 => 1.73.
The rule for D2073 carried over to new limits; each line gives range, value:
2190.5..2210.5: 1.59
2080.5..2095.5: 1.7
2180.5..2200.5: 1.6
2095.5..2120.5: 1.65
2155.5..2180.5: 1.57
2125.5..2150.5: 1.61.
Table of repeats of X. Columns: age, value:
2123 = 1.61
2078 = 1.71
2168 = 1.56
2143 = 1.58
